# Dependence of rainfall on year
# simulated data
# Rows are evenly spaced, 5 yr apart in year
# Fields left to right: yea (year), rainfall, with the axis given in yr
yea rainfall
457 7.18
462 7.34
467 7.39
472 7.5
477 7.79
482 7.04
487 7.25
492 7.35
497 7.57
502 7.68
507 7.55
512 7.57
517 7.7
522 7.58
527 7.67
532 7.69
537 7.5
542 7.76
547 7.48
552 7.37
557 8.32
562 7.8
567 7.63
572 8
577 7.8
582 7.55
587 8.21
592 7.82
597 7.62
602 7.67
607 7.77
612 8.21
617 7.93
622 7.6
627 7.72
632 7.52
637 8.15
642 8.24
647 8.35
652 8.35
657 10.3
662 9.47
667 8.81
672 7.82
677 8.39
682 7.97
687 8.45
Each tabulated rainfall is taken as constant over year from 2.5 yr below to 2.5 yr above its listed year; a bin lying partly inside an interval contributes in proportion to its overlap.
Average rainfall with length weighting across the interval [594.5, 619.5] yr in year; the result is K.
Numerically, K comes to 7.84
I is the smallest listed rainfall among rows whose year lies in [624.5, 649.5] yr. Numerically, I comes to 7.52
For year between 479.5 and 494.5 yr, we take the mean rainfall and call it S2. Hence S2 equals 7.21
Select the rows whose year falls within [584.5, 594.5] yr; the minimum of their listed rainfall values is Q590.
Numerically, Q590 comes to 7.82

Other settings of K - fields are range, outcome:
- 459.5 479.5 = 7.5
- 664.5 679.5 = 8.34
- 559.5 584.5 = 7.76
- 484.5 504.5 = 7.46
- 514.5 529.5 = 7.65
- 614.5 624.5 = 7.77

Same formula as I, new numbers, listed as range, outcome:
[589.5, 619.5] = 7.62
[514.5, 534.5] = 7.58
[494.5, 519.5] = 7.55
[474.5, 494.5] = 7.04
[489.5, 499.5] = 7.35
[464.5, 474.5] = 7.39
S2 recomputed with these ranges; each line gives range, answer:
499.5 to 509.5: 7.62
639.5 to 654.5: 8.31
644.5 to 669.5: 9.06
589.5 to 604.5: 7.7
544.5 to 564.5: 7.74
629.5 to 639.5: 7.83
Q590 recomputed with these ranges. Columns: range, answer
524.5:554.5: 7.37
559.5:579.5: 7.63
